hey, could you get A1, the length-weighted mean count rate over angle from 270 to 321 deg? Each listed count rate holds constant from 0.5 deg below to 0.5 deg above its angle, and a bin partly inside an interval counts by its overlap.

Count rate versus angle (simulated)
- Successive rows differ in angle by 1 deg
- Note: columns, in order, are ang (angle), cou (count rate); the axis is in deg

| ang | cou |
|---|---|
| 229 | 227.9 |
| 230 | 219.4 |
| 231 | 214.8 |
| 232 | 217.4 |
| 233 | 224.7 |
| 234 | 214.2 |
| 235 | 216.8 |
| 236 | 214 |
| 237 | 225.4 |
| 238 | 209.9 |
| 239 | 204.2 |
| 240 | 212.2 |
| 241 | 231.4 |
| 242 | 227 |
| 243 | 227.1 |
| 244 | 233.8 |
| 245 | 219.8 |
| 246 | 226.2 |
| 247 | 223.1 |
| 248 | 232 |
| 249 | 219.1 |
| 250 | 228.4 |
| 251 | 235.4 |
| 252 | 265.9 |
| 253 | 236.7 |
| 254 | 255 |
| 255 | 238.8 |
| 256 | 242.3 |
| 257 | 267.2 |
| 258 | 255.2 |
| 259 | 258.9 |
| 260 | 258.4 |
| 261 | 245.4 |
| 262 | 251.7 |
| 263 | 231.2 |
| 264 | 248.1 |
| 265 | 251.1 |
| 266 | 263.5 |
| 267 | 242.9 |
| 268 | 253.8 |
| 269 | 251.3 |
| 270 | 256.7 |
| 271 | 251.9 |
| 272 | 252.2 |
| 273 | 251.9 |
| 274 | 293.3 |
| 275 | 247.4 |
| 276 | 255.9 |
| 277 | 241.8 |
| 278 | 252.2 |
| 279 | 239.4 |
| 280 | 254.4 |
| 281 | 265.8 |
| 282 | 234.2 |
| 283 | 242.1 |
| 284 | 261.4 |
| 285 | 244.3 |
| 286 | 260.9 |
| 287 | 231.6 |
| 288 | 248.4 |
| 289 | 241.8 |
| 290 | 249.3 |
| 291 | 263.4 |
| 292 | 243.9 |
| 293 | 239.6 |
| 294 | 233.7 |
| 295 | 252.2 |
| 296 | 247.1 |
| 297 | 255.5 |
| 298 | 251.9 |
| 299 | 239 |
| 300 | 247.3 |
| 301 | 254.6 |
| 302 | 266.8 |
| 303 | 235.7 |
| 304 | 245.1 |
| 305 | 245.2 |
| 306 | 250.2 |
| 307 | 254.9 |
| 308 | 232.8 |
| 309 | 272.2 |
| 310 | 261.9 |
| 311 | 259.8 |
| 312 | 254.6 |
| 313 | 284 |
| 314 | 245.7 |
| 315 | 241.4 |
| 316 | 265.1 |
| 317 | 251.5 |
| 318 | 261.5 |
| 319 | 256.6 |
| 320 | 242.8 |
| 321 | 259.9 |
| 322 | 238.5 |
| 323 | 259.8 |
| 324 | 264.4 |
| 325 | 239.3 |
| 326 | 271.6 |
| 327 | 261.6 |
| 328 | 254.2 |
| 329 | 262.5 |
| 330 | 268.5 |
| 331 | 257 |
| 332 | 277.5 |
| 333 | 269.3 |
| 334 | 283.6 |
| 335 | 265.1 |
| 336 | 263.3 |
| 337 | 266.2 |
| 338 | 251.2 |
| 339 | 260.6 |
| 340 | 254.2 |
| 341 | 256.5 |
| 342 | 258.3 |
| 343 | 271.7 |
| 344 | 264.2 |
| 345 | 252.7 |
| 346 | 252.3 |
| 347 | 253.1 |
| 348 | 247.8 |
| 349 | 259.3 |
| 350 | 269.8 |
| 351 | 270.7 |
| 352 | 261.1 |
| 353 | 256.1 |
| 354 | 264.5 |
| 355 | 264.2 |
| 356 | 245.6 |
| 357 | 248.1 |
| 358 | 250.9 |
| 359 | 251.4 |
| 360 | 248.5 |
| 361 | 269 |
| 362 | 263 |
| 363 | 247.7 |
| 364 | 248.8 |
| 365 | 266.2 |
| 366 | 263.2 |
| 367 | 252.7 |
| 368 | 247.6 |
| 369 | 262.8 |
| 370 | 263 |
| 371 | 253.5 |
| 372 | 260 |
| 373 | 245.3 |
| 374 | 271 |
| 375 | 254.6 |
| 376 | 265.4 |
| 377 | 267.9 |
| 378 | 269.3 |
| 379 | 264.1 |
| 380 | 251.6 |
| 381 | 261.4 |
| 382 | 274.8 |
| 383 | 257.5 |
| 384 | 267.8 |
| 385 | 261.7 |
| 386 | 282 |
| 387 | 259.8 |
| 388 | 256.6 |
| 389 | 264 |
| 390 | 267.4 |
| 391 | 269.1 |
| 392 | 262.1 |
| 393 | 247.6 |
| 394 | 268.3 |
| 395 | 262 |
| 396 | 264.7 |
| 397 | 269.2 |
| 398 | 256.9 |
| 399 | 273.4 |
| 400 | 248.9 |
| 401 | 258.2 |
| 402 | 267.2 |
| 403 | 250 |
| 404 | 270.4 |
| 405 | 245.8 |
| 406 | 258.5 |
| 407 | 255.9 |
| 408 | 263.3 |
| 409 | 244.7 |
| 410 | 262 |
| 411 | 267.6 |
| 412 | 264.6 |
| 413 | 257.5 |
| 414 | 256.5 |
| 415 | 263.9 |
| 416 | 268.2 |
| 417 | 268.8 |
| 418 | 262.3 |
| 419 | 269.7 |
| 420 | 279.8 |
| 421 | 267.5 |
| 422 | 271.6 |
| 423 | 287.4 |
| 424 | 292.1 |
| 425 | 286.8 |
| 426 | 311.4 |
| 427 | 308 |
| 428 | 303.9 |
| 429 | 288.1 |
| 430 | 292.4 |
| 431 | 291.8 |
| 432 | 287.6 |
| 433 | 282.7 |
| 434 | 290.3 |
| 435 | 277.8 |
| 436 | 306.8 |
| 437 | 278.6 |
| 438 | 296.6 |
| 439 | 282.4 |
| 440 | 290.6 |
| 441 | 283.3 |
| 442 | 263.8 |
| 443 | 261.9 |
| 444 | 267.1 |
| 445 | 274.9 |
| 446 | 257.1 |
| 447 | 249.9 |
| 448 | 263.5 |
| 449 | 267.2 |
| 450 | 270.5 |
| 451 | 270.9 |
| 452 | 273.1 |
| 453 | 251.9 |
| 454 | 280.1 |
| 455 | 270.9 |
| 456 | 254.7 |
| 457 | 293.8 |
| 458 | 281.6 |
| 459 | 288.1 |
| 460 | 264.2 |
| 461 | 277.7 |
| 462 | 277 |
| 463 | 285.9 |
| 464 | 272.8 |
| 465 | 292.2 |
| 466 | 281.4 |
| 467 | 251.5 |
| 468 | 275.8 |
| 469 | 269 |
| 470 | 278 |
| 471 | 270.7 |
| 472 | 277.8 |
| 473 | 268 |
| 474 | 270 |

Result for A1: 252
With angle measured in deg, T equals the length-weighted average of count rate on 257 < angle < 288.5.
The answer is 252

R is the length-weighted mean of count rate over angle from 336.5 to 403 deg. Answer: 260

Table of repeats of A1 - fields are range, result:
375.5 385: 264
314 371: 258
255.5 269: 252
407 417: 261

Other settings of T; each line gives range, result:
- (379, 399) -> 264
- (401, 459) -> 274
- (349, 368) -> 258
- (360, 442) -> 269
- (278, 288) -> 248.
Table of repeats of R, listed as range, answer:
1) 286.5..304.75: 247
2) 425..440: 292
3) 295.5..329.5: 254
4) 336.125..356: 259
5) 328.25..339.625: 266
